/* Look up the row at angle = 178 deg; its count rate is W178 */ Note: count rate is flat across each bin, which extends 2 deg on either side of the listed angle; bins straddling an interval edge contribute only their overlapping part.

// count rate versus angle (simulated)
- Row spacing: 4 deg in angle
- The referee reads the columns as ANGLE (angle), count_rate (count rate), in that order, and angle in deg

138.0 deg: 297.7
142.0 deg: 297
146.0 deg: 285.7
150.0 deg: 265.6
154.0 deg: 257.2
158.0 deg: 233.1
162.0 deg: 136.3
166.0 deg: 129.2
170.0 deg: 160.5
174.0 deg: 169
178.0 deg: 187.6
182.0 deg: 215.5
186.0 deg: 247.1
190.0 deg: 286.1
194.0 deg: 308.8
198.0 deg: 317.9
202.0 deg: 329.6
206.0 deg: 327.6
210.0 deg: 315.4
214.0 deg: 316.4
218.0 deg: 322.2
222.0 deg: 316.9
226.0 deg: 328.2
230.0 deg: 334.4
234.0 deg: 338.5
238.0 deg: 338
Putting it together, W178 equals 187.6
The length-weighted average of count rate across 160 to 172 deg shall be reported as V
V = 142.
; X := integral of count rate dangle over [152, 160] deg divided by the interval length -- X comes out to 245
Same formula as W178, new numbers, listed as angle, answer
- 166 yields 129.2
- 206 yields 327.6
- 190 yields 286.1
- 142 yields 297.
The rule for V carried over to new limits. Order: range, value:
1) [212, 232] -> 324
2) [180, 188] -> 231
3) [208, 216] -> 316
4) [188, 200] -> 304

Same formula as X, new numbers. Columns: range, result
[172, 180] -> 178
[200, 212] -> 324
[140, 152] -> 283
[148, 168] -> 204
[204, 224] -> 320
